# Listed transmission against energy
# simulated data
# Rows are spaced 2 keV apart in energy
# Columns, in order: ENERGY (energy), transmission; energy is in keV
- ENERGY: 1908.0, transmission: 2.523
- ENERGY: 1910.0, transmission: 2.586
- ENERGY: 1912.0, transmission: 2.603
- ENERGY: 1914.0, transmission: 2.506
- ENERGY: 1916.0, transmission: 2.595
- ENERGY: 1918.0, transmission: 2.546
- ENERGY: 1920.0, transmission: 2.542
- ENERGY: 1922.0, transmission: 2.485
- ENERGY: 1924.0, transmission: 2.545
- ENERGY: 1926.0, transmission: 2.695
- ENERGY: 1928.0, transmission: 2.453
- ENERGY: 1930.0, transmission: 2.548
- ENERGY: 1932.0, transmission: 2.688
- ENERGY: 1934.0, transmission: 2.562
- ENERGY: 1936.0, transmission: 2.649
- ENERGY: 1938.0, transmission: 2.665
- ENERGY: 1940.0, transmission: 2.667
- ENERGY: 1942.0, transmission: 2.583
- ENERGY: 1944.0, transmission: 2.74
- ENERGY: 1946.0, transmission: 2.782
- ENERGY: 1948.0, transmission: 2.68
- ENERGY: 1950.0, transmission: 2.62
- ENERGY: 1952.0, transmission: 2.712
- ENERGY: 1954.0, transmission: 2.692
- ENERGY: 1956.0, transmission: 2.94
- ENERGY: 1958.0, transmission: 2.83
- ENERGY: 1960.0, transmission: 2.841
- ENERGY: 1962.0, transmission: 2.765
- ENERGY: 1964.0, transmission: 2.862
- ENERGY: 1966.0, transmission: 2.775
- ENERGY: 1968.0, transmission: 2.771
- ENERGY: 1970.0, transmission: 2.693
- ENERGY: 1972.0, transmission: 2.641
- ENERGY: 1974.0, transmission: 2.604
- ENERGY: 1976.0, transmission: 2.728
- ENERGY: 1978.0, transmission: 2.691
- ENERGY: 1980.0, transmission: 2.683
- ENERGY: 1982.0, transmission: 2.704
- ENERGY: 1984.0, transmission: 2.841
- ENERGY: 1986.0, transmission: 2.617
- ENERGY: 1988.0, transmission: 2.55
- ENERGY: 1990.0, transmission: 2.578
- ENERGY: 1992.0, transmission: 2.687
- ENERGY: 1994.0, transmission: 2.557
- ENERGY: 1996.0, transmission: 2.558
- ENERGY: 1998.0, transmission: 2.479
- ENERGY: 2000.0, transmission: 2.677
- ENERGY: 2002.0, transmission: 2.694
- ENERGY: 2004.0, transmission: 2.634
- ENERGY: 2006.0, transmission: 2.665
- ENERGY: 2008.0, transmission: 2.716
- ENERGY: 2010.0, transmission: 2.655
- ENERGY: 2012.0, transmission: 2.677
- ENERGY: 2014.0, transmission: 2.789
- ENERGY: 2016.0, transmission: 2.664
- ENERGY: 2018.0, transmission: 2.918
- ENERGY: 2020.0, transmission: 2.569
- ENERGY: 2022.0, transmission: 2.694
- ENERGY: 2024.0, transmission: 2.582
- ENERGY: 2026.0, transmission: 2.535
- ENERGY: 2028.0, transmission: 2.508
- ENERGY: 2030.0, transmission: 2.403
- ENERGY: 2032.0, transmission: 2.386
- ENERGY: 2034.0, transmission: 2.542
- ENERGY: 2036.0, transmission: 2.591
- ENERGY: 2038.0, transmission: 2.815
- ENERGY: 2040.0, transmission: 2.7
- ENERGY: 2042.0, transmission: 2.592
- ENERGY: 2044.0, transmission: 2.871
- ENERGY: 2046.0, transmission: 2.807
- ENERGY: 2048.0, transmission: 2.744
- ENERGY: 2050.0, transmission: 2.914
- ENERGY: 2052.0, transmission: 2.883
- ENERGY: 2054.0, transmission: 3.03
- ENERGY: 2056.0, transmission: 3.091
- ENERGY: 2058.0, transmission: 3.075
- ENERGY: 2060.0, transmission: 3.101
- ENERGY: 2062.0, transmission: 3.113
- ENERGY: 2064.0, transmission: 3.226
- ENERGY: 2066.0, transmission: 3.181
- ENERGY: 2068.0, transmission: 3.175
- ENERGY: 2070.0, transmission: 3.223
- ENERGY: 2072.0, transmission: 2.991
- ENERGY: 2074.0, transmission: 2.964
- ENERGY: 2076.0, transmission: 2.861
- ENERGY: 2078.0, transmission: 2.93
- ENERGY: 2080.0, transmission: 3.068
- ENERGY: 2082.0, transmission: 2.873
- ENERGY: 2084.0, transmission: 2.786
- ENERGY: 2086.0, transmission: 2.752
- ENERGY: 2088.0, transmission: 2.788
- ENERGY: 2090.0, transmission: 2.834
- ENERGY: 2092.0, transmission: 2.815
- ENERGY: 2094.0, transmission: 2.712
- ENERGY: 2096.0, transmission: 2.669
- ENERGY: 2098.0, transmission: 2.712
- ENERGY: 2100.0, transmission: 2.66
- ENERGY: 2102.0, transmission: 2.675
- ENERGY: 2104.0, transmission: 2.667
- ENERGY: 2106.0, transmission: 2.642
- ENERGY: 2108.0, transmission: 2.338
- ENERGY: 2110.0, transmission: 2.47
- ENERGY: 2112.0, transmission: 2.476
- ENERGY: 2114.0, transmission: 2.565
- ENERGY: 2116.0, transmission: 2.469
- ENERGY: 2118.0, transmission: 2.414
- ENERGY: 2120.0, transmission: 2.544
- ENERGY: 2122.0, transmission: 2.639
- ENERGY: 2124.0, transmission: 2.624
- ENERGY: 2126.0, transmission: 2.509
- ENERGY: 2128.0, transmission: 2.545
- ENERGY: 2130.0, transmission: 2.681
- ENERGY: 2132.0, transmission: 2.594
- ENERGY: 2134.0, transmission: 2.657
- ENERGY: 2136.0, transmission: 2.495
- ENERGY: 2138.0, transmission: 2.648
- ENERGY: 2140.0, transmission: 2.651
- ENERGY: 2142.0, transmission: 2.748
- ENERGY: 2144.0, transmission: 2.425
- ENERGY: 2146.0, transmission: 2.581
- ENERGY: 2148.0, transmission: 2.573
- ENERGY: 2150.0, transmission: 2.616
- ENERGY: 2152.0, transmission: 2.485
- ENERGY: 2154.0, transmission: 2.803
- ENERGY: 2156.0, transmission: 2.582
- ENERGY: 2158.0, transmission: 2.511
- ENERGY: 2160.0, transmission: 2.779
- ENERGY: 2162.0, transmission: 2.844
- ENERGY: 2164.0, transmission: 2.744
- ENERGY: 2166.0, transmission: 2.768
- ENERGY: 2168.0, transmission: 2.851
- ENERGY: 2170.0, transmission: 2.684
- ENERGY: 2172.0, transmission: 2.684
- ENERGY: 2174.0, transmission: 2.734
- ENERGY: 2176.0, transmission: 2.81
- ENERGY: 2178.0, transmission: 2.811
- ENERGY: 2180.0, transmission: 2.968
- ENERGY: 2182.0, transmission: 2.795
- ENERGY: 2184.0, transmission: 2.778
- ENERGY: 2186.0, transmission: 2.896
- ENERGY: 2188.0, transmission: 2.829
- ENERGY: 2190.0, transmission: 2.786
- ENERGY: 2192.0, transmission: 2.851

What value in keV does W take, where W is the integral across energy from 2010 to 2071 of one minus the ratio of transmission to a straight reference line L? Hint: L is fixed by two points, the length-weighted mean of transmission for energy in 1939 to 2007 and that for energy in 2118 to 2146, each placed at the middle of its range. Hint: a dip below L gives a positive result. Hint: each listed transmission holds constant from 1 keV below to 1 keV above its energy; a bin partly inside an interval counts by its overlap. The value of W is -3.7 keV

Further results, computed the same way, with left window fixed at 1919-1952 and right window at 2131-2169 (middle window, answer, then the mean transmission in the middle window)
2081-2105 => -0.9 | 2.75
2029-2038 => 0.4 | 2.52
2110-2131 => 0.8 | 2.54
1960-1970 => -0.6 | 2.79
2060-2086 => -3.8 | 3.02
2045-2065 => -2.7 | 3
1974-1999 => -0.1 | 2.64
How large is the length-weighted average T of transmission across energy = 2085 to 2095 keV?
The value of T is 2.78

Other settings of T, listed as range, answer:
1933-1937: 2.61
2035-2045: 2.71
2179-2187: 2.86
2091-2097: 2.73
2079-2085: 2.91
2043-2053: 2.84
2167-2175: 2.74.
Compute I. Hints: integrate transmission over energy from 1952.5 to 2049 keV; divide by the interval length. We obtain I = 2.68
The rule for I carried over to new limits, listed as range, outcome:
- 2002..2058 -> 2.71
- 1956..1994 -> 2.72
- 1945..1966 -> 2.77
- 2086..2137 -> 2.61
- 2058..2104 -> 2.91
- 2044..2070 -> 3.03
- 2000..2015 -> 2.69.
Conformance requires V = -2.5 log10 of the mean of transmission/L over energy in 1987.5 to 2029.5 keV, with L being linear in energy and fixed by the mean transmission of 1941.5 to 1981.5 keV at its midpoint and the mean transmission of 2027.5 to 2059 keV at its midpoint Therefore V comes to 0.043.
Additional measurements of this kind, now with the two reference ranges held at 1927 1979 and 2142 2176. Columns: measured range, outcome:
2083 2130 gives 0.02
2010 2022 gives -0.01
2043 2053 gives -0.06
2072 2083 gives -0.10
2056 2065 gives -0.16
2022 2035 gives 0.08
